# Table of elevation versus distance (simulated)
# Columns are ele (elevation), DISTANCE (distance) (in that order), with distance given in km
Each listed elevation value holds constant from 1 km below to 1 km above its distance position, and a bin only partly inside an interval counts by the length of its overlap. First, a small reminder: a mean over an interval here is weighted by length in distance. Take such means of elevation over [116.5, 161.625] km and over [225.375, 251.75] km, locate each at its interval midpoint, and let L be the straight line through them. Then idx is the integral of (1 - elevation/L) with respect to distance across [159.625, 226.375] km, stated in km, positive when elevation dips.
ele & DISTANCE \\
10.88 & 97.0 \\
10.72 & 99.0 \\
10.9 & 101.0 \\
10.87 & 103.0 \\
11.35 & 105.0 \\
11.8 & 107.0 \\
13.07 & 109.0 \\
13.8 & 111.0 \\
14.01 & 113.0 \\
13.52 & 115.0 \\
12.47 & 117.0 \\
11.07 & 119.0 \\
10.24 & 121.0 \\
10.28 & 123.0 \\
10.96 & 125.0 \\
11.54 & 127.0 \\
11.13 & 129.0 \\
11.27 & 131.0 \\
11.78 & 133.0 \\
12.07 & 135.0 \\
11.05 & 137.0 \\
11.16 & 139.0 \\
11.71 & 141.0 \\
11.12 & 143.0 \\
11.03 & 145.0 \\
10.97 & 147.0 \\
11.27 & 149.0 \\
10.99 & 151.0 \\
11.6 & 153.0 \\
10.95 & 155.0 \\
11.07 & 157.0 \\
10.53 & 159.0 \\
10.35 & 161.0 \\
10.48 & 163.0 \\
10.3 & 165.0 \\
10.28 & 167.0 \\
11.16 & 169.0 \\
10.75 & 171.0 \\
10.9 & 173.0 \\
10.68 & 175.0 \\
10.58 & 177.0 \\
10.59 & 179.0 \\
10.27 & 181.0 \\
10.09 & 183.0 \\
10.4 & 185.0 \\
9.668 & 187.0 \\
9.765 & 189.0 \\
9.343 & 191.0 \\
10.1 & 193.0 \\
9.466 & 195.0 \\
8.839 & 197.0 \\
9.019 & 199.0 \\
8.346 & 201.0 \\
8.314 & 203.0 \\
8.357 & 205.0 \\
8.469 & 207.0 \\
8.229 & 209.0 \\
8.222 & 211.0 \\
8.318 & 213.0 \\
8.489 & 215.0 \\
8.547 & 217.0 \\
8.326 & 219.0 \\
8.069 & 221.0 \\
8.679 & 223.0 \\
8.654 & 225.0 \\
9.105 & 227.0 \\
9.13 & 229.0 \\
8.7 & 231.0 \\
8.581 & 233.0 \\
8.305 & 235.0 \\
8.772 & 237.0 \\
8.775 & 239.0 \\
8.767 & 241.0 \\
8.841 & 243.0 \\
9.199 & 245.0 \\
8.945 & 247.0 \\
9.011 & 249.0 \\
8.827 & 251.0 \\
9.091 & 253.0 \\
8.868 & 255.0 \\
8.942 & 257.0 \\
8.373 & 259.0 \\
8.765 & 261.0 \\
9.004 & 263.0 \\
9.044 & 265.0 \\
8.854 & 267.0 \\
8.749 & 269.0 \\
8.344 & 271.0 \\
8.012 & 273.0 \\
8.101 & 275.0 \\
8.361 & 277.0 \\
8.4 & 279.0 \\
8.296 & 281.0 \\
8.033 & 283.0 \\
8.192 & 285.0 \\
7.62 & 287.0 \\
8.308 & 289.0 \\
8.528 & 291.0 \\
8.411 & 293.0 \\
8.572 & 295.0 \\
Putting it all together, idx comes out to 3.1 km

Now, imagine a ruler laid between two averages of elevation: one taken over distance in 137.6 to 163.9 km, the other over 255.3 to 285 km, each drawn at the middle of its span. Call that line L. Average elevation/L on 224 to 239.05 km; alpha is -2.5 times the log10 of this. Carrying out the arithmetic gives 0.07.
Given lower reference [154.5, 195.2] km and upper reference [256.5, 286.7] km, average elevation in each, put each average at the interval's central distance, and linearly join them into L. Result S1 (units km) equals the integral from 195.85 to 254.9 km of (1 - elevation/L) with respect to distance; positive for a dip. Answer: 4.4 km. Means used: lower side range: 10.4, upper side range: 8.47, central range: 8.66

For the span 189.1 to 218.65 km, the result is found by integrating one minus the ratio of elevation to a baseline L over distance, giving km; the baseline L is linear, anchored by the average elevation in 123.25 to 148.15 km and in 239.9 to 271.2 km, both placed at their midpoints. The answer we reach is 3.5 km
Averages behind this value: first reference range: 11.3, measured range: 8.74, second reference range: 8.86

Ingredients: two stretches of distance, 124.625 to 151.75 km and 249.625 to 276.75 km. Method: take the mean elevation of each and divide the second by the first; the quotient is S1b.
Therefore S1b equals 0.77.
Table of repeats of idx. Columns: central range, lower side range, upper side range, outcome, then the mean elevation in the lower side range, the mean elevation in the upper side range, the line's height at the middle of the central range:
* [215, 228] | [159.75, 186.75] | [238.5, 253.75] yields 1.2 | 10.5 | 8.93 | 9.46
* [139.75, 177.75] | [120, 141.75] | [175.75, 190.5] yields -0.8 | 11.2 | 10.2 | 10.6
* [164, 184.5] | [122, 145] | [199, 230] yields -1.4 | 11.3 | 8.5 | 9.88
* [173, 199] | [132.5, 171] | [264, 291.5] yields 0.8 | 11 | 8.34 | 10.3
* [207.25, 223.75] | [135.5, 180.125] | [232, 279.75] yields 2.1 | 10.9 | 8.71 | 9.61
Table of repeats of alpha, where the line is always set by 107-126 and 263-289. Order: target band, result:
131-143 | 0.01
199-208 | 0.19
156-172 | 0.04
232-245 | 0.06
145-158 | 0.02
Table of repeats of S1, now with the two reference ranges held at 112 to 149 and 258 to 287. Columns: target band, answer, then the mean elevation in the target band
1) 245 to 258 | -0.1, 8.97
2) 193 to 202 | 0.9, 9.05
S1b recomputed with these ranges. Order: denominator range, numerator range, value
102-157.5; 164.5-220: 0.82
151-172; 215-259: 0.81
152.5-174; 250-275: 0.81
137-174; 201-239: 0.78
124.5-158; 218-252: 0.78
